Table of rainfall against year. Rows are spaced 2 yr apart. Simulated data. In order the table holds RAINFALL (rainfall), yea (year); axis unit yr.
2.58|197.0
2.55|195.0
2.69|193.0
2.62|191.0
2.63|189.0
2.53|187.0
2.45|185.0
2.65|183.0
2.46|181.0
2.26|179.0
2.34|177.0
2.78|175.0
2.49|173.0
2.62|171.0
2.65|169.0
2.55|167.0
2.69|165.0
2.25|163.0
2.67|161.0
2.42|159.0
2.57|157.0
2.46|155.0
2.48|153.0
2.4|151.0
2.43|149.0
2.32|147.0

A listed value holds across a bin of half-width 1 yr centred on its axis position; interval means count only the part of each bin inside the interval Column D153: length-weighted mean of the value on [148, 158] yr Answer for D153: 2.47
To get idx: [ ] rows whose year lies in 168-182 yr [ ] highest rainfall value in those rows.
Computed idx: 2.78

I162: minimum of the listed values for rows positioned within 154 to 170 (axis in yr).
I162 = 2.25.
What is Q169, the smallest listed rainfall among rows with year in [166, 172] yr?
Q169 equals 2.55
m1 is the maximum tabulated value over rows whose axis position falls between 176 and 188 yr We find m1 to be 2.65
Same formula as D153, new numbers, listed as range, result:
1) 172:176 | 2.63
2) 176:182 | 2.35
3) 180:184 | 2.55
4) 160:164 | 2.46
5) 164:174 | 2.6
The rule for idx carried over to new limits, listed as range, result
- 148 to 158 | 2.57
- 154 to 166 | 2.69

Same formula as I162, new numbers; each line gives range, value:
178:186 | 2.26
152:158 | 2.46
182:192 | 2.45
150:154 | 2.4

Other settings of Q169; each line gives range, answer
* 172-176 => 2.49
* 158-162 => 2.42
